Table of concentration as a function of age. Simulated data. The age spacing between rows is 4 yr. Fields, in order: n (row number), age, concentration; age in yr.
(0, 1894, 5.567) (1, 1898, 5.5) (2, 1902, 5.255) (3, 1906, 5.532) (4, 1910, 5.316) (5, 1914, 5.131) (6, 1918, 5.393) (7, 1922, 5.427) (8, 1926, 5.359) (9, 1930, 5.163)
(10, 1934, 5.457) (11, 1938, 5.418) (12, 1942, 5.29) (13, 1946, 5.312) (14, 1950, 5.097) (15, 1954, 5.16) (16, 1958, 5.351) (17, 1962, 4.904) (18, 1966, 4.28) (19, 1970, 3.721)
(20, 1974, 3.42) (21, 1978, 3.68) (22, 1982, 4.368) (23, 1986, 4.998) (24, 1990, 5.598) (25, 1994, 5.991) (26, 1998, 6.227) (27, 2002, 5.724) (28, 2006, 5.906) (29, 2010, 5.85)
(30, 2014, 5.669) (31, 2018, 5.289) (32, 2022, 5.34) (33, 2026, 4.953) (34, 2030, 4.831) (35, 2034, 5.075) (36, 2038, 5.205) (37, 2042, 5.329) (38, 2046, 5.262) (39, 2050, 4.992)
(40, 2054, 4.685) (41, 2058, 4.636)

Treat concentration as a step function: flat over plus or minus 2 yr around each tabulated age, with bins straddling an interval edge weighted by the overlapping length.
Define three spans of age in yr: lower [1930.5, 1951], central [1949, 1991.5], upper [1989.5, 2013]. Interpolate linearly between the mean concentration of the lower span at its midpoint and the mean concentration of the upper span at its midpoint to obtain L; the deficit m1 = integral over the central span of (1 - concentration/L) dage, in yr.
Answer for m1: 7.7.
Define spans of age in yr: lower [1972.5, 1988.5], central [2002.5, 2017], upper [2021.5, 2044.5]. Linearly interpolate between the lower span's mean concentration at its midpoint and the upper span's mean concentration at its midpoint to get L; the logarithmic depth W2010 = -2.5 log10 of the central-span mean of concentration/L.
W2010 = -0.222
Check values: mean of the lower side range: 4.18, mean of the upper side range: 5.11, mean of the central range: 5.76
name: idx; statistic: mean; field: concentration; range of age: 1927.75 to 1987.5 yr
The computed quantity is 4.78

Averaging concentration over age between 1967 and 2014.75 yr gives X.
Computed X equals 5.06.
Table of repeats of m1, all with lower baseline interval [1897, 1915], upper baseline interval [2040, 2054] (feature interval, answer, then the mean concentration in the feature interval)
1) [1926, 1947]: -0.12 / 5.33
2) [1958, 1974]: 2.84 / 4.32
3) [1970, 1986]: 3.90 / 3.96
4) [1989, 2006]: -2.30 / 5.9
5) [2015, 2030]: -0.05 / 5.18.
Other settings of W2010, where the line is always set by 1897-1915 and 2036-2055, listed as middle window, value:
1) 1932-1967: 0.02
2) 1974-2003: 0.03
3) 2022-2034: 0.03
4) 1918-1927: -0.02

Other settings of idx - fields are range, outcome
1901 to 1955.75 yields 5.31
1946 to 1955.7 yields 5.17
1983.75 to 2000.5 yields 5.68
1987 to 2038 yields 5.51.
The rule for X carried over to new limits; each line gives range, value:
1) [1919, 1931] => 5.34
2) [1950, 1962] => 5.17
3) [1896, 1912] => 5.4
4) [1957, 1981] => 4.19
